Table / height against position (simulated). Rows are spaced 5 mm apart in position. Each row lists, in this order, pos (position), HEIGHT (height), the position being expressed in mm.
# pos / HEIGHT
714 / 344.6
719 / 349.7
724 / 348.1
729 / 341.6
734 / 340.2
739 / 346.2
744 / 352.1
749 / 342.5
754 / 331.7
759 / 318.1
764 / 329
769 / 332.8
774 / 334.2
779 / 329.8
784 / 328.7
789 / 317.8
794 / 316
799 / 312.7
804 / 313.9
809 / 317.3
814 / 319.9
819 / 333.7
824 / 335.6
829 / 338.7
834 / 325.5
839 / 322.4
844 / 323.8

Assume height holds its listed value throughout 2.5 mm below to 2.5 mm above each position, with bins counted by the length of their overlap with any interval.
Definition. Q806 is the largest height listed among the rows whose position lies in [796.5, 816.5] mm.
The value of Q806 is 319.9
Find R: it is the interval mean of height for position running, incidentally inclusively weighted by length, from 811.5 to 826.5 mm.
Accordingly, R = 330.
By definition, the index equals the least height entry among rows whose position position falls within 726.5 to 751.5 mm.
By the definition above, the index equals 340.2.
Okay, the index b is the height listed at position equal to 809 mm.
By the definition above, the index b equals 317.3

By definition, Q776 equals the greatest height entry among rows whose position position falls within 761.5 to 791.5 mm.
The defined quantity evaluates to 334.2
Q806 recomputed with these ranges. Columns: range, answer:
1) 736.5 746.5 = 352.1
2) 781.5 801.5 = 328.7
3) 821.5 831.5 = 338.7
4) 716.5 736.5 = 349.7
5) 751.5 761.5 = 331.7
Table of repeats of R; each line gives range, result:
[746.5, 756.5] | 337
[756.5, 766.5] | 324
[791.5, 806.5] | 314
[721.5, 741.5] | 344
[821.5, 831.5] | 337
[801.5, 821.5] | 321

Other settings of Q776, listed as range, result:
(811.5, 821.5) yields 333.7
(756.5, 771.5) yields 332.8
